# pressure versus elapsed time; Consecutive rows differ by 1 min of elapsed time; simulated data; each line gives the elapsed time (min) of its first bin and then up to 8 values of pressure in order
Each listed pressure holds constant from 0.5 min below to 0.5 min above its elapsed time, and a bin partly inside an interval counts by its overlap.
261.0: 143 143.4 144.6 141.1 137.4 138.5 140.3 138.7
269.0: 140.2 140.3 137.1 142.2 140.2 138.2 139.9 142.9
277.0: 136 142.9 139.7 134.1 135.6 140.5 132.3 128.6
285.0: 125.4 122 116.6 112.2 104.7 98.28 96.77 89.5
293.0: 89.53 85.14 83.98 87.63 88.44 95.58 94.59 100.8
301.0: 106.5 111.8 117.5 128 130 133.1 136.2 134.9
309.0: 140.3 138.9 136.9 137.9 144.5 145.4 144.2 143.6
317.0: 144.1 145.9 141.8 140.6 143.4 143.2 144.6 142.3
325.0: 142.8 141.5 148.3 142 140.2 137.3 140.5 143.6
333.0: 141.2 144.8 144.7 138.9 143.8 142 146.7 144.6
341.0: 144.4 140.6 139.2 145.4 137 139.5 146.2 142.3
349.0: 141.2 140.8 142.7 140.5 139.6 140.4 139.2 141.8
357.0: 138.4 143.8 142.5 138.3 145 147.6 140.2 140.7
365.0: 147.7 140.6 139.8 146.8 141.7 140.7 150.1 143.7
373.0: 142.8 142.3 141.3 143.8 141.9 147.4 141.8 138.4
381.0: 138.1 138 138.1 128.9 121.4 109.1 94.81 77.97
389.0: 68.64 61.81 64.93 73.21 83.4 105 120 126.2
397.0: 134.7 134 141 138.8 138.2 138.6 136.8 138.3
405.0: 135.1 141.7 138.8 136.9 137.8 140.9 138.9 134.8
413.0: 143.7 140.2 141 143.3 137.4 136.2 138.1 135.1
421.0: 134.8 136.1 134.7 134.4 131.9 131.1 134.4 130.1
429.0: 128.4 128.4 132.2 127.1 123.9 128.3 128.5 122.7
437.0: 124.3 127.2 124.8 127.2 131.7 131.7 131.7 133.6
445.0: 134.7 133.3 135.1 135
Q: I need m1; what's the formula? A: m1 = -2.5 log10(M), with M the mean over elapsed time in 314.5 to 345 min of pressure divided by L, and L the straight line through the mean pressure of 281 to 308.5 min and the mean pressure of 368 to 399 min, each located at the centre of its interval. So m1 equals -0.231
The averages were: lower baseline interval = 111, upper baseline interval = 122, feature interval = 143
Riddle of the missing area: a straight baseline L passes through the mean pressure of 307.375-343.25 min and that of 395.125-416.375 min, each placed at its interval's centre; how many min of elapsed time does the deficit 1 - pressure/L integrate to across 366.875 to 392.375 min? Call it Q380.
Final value 2.8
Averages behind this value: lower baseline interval 142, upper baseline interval 138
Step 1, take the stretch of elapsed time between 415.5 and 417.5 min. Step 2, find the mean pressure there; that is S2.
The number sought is 140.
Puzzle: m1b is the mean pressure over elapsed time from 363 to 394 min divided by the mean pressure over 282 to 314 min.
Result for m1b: 1.08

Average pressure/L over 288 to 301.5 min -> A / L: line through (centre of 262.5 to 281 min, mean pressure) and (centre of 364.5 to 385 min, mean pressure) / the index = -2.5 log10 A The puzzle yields 0.42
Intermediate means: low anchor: 140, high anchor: 141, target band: 94.6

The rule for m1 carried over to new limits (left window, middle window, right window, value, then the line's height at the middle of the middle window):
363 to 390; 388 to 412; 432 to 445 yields 0.09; 130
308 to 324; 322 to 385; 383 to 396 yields -0.21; 118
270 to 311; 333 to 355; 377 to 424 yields -0.15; 123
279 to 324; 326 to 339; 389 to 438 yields -0.15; 124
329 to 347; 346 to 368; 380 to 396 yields -0.12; 127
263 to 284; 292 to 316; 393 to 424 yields 0.17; 138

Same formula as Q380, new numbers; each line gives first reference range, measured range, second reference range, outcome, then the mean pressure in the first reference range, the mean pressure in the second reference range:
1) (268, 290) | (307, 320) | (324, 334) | -0.2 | 132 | 142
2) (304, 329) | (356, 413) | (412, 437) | 2.4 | 141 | 133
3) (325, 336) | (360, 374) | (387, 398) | -3.7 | 142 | 93.7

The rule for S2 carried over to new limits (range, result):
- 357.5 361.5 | 142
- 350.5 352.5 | 142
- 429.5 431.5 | 130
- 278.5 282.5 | 137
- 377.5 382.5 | 141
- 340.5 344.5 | 142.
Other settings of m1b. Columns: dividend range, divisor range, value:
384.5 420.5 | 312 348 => 0.86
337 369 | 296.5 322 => 1.10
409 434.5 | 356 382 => 0.95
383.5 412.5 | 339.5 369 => 0.84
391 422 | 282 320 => 1.09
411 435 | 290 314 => 1.18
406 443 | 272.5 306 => 1.14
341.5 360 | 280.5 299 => 1.32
